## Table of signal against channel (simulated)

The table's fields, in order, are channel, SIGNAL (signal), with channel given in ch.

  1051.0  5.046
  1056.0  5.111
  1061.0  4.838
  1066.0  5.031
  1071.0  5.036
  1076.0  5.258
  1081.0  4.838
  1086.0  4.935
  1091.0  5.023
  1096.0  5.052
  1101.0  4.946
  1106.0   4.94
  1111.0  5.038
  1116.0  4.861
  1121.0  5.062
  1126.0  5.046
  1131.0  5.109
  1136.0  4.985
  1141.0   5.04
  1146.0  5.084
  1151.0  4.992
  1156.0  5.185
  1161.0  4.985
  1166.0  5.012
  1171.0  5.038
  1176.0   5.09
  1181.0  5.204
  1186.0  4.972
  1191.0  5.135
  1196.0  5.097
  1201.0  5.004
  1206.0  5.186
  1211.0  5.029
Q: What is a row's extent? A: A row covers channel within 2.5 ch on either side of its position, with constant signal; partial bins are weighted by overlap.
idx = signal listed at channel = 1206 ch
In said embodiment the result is 5.186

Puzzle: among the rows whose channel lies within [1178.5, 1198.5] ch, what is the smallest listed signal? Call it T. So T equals 4.972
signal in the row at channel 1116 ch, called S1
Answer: 4.861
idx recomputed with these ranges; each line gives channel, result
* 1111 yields 5.038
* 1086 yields 4.935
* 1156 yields 5.185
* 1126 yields 5.046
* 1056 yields 5.111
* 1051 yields 5.046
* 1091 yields 5.023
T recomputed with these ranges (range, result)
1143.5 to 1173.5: 4.985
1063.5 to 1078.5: 5.031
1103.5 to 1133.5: 4.861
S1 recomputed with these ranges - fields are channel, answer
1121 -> 5.062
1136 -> 4.985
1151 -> 4.992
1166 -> 5.012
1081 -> 4.838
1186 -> 4.972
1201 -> 5.004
